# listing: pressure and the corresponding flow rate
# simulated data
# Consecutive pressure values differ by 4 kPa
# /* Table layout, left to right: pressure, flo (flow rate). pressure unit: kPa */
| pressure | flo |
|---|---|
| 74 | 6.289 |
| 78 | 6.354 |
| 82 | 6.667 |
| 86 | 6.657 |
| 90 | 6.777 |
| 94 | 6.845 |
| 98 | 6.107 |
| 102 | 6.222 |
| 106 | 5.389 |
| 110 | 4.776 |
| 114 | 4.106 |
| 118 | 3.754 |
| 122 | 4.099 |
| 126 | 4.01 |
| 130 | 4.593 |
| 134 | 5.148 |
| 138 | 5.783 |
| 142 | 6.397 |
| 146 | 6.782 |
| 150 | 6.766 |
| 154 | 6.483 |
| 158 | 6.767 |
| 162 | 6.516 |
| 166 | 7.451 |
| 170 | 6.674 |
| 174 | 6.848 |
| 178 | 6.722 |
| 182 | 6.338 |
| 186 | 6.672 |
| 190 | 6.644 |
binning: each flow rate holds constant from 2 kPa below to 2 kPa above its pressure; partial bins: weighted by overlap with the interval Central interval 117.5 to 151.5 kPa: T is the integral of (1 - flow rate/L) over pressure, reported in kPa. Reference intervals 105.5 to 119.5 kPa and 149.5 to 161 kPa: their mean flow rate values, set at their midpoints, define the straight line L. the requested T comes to 2.0 kPa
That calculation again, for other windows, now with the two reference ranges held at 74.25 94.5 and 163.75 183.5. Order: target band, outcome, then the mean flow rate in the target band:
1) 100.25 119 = 5.0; 4.89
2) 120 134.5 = 5.0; 4.39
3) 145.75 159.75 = 0.2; 6.69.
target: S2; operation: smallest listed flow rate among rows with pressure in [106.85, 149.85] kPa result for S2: 3.754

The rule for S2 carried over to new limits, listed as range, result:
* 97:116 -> 4.106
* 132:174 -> 5.148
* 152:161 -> 6.483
